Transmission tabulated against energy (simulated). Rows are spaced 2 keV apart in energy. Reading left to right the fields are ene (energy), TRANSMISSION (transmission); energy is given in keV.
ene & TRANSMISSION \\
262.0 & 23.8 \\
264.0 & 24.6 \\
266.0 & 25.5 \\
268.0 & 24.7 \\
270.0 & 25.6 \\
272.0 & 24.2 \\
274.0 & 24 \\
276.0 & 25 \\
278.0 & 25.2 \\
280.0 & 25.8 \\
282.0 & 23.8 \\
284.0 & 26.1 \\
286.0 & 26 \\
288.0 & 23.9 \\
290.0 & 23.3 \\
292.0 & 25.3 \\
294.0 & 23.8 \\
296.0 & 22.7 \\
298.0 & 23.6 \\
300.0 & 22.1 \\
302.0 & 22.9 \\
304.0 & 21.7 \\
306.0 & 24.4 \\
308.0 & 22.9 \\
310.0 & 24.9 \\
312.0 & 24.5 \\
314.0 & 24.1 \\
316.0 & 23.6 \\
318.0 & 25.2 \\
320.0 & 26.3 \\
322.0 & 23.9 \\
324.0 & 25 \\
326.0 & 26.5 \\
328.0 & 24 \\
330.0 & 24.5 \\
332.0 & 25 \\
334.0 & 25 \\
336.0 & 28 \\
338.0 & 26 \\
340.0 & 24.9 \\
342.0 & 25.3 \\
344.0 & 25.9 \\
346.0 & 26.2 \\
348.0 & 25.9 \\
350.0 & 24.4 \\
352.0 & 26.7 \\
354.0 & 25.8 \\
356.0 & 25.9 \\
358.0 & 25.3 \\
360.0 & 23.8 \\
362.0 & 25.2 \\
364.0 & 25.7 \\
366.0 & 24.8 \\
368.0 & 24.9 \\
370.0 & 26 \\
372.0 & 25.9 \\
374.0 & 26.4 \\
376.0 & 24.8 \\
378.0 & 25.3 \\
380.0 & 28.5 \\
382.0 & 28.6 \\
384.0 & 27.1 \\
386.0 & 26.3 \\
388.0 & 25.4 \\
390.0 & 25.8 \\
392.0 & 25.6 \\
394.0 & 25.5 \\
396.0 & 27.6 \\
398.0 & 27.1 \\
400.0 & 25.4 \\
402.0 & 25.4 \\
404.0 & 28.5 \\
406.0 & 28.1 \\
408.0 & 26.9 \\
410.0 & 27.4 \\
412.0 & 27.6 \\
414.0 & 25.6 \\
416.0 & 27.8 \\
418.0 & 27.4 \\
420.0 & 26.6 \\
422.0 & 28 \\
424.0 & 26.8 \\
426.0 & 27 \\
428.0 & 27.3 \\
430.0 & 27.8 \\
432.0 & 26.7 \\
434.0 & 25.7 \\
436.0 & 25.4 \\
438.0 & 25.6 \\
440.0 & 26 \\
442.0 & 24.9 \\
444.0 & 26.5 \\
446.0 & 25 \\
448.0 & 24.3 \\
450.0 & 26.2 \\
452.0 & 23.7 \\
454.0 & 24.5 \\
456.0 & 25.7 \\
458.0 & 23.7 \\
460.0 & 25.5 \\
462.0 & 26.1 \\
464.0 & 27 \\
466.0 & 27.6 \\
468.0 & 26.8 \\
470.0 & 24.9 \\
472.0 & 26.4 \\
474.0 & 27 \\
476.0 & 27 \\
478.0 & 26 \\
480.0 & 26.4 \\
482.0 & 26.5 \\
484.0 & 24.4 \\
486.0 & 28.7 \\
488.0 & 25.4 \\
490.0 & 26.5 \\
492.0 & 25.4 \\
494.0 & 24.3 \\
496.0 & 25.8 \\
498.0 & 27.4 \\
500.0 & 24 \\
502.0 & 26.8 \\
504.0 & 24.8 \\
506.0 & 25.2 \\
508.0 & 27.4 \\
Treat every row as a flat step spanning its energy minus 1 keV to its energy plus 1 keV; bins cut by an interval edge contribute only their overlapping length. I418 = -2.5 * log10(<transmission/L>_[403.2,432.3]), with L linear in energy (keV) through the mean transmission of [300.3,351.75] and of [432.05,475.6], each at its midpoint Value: -0.08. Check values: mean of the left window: 24.8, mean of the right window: 25.7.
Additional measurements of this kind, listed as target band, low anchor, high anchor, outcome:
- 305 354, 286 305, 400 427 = -0.03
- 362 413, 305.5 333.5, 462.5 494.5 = -0.04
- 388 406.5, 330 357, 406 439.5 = 0.00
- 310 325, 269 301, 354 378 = 0.00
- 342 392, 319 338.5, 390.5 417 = 0.01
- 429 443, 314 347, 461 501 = 0.00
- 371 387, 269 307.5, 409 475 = -0.05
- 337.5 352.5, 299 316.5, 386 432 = -0.04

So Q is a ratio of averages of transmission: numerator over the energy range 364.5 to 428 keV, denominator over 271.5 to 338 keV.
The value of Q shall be 1.09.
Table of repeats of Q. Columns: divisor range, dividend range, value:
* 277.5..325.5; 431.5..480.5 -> 1.06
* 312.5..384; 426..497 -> 1.02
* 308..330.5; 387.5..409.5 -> 1.07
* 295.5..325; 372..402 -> 1.10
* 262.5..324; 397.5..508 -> 1.08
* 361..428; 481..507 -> 0.97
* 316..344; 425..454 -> 1.02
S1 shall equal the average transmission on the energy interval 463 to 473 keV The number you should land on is 26.5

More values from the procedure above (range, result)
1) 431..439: 25.9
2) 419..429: 27.1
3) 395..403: 26.4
